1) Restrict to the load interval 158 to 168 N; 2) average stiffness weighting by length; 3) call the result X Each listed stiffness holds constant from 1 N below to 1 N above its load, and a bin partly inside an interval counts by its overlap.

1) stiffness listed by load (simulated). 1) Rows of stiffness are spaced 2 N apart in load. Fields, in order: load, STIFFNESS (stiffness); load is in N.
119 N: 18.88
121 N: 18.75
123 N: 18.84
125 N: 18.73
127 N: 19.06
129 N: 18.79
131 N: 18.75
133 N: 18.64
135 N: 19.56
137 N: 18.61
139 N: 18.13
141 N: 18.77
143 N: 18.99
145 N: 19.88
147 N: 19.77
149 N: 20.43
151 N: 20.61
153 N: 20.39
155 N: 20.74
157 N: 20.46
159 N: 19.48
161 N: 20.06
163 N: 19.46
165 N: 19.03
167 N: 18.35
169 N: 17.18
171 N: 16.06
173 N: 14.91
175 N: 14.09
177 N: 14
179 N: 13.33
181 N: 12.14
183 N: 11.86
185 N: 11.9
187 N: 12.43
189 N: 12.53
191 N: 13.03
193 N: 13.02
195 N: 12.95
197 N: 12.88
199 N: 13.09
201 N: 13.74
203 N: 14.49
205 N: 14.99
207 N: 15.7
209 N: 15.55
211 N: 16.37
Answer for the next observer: 19.3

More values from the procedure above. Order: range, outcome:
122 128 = 18.9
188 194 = 12.9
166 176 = 16.1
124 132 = 18.8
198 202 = 13.4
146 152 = 20.3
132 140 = 18.7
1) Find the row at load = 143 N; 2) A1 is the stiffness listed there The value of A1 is 18.99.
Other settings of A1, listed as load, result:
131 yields 18.75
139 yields 18.13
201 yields 13.74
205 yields 14.99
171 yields 16.06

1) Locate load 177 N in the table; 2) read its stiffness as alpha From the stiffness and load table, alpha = 14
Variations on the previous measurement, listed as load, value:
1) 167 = 18.35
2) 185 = 11.9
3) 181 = 12.14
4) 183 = 11.86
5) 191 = 13.03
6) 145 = 19.88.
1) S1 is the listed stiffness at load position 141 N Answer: 18.77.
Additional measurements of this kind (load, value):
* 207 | 15.7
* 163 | 19.46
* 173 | 14.91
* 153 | 20.39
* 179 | 13.33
